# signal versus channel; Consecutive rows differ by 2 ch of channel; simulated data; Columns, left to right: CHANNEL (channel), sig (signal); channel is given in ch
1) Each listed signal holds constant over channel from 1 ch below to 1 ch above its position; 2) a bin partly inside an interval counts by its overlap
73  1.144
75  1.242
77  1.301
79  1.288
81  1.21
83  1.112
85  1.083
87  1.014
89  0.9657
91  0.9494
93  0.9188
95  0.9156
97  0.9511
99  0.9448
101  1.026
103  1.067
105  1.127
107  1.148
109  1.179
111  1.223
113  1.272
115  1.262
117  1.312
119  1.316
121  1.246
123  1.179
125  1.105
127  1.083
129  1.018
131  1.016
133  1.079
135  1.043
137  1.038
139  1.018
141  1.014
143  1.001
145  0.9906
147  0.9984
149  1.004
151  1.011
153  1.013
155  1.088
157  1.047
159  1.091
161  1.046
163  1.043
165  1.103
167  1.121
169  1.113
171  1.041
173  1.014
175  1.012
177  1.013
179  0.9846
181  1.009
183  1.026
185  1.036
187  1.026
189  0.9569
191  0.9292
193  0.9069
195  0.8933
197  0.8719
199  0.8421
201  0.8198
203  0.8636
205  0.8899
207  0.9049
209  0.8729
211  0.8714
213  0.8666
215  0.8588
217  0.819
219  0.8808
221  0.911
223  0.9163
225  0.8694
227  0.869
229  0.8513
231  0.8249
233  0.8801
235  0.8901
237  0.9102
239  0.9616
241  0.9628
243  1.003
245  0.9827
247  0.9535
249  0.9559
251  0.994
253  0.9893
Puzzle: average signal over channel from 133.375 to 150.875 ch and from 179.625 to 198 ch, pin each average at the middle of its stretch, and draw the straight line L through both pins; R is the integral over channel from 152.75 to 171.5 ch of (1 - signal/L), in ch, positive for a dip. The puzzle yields -1.5 ch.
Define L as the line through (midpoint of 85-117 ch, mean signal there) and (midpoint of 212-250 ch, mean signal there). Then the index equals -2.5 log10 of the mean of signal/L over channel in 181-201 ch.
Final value 0.02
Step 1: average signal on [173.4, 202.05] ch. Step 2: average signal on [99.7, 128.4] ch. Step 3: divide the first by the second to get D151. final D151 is 0.81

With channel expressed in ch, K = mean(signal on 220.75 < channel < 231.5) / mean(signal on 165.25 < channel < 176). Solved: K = 0.82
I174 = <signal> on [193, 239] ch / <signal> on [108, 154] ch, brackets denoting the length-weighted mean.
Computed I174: 0.79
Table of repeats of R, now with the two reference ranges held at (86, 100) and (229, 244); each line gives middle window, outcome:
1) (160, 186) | -3.1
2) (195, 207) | 0.8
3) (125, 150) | -2.4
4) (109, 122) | -4.4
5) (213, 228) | 0.7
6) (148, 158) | -1.0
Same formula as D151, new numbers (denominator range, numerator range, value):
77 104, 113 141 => 1.08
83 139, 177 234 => 0.83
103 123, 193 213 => 0.71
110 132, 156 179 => 0.89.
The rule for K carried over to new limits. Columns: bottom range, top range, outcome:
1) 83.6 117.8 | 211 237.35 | 0.81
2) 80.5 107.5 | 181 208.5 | 0.90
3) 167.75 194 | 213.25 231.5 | 0.86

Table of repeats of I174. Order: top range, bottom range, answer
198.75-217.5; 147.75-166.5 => 0.82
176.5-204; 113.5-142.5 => 0.84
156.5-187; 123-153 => 1.01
